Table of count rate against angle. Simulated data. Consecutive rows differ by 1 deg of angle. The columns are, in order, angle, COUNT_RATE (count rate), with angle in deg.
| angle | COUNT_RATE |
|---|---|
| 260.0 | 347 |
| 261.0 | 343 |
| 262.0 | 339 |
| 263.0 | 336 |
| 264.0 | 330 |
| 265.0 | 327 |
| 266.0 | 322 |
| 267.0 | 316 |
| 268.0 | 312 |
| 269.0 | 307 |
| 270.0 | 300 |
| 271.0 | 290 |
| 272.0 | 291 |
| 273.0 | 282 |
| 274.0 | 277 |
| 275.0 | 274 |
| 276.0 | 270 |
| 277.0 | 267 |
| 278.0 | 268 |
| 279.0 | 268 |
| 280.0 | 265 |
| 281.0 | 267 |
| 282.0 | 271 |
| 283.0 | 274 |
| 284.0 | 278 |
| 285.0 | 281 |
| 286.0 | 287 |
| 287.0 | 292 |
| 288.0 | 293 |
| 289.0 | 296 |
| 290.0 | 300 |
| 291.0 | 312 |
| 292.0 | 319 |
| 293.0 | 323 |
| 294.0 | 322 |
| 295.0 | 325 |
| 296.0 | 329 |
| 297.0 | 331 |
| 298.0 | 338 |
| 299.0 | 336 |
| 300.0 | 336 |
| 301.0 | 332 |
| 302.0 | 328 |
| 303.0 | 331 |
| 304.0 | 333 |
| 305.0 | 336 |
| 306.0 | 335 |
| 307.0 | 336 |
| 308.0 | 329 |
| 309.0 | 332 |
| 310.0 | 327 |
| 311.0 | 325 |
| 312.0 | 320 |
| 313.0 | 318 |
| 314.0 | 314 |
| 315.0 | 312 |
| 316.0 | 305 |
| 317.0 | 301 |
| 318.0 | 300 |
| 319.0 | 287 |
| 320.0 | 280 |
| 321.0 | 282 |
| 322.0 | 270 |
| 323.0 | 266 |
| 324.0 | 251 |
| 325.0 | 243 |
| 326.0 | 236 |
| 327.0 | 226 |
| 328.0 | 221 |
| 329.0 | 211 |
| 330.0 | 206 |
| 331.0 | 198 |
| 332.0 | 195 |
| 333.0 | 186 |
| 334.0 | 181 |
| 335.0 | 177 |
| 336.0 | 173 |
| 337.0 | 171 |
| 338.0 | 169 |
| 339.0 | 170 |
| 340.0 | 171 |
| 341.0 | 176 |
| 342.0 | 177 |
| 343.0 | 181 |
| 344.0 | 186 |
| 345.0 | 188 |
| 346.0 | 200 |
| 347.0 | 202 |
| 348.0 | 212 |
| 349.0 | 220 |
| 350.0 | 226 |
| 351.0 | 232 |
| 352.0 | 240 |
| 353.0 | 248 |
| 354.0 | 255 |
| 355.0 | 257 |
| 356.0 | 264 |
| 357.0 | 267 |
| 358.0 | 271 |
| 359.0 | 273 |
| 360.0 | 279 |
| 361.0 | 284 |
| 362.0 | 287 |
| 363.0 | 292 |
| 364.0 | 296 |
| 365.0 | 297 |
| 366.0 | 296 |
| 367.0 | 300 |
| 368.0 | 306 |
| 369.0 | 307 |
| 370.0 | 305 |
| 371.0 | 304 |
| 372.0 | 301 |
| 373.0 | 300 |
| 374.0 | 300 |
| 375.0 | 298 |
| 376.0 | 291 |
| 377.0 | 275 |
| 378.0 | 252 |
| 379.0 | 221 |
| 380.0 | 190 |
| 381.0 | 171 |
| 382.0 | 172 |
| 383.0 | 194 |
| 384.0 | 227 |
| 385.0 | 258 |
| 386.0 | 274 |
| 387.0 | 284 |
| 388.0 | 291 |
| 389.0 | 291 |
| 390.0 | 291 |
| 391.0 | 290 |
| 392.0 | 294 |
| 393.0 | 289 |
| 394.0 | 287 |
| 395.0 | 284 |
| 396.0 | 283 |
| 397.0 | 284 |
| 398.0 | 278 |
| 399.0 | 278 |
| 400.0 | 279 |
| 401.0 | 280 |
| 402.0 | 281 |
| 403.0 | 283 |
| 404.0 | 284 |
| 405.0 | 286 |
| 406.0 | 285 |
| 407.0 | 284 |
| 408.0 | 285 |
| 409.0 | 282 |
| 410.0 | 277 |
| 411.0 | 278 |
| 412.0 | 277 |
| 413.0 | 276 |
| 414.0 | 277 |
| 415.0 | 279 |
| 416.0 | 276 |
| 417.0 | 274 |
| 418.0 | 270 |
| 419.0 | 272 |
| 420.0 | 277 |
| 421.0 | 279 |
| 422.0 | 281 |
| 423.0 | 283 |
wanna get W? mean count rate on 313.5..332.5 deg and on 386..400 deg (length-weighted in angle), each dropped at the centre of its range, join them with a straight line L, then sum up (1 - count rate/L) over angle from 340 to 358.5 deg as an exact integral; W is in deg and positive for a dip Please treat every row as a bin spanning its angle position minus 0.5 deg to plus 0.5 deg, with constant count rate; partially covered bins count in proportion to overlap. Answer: 3.3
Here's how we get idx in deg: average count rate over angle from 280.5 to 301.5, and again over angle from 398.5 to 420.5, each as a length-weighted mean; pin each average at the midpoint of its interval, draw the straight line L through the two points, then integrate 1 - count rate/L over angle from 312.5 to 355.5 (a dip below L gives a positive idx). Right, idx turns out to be 9.94 deg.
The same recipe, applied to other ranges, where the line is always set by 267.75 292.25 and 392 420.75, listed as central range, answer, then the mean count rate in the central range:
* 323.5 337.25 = 3.75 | 206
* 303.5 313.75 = -1.62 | 329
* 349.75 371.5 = 0.37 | 277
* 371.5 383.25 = 1.39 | 248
